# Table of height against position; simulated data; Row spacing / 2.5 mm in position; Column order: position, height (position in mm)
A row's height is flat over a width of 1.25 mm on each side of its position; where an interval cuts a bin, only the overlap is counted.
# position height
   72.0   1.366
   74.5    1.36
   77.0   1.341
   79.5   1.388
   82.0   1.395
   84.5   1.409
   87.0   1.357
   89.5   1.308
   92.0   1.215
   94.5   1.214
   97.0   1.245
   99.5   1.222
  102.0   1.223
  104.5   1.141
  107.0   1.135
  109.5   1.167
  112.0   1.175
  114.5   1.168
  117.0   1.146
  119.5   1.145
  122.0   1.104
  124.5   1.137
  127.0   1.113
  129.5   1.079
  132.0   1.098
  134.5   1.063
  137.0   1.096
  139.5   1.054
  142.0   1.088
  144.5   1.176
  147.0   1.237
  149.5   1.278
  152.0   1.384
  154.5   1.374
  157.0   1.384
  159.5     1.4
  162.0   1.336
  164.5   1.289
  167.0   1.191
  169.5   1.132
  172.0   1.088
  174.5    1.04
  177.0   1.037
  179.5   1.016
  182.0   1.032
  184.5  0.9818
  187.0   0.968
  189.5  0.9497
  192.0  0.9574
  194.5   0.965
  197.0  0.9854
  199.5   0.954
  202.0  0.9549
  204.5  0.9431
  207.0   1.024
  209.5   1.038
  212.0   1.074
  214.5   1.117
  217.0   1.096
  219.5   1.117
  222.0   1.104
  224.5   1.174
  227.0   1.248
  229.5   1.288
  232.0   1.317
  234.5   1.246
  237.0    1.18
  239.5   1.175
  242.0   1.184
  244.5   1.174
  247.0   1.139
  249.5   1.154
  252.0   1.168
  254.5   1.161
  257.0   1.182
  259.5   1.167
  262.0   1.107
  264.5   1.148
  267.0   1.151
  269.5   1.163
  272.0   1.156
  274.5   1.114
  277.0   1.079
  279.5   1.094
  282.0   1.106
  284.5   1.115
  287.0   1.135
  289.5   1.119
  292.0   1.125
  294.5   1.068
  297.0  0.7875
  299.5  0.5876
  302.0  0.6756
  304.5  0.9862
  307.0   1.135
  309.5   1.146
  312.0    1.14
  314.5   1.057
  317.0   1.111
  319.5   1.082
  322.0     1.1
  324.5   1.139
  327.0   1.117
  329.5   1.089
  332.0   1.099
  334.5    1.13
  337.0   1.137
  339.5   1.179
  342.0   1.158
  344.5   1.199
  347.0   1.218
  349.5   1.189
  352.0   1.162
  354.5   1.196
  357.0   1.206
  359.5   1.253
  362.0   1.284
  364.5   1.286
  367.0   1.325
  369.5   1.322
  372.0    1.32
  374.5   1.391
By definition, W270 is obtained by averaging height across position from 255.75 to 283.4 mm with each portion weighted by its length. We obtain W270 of 1.13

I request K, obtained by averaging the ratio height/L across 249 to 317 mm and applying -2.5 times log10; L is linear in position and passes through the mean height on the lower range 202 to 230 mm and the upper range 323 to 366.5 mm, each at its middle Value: 0.06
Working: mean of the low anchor 1.1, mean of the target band 1.07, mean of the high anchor 1.18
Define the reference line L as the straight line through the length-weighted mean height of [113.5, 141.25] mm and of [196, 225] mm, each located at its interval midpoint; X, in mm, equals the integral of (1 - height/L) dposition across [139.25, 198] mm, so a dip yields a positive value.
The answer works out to -3.4 mm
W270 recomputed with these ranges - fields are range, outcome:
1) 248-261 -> 1.16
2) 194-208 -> 0.97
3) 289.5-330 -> 1.02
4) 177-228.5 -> 1.04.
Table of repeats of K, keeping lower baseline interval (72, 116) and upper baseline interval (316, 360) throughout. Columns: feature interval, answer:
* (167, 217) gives 0.19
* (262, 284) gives 0.05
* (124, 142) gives 0.15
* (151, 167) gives -0.09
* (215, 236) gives 0.01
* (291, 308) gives 0.28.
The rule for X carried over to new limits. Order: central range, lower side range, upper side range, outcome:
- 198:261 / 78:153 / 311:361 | 2.05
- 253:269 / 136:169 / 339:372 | 1.14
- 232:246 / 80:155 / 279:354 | -0.94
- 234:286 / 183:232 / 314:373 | -2.11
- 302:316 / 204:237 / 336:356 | 1.36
